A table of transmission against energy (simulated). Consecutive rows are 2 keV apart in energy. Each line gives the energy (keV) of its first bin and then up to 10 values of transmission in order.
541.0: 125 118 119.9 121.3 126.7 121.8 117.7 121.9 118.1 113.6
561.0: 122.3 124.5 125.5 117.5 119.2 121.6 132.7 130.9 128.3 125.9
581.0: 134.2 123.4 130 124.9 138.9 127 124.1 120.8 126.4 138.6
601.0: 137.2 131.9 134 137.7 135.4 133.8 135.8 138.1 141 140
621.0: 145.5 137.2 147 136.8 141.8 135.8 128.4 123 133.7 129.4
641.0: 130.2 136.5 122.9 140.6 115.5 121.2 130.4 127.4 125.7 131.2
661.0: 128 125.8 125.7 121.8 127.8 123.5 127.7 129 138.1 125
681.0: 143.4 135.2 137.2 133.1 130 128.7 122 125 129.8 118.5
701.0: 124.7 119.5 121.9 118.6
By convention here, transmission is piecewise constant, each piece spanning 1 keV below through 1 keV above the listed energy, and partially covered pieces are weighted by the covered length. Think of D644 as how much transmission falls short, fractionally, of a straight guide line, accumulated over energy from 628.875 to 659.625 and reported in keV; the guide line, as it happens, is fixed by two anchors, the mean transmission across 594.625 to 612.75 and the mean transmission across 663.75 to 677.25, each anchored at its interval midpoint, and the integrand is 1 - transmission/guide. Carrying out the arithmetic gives 0.1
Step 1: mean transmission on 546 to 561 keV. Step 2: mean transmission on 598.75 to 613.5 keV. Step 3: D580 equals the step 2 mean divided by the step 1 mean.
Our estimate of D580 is 1.13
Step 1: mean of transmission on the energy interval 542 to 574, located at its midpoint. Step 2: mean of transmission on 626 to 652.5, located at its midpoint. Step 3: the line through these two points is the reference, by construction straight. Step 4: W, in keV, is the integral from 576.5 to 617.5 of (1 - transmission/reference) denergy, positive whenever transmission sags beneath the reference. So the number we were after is -1.9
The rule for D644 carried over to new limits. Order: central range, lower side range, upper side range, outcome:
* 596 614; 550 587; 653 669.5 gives -1.4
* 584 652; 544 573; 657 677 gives -4.6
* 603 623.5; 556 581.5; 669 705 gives -1.9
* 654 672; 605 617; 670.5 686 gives 1.0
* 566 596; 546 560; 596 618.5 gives 0.3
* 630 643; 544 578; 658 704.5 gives -0.5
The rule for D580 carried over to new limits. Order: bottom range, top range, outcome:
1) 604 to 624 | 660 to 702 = 0.93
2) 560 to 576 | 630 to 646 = 1.05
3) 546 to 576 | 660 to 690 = 1.06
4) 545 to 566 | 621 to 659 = 1.09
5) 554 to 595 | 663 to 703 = 1.03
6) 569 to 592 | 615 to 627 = 1.10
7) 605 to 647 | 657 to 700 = 0.95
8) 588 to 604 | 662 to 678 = 0.98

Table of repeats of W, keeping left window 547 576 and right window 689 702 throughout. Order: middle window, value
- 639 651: -0.4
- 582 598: -0.5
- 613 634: -2.6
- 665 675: -0.1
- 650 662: -0.3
